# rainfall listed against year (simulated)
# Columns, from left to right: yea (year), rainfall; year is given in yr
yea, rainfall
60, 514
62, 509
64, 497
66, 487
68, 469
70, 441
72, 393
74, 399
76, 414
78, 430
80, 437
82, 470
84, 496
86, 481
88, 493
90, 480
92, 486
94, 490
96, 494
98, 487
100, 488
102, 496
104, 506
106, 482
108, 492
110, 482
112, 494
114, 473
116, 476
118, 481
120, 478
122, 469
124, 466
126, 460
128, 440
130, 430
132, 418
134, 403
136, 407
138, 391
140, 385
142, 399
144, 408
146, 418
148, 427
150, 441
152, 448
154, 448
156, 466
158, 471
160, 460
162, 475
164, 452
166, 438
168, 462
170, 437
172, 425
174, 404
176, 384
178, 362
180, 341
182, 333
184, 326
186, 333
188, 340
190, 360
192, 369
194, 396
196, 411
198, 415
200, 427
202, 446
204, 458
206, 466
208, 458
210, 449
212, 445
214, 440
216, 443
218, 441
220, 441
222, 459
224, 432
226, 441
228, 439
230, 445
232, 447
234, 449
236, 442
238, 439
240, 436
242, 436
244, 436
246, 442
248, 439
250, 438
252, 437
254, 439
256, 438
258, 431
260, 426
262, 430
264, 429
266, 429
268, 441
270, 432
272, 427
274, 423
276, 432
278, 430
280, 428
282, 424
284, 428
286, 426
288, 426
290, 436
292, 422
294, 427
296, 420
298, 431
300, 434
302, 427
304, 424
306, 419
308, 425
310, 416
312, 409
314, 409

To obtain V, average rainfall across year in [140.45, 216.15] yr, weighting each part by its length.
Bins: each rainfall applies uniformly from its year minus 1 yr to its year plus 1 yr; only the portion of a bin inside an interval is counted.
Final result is 417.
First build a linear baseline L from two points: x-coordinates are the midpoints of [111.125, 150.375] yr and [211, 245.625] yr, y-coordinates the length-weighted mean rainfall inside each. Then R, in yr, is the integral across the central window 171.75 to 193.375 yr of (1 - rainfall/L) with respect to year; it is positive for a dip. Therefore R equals 3.94 yr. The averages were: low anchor 438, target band 360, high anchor 442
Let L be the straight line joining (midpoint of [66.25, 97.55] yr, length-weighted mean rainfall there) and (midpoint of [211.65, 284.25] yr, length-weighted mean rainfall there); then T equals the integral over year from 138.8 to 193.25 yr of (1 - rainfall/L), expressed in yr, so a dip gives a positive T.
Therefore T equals 4.89 yr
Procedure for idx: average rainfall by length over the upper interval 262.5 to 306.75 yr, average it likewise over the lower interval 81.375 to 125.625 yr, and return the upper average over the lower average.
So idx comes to 0.88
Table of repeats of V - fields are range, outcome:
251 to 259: 436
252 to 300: 430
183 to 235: 422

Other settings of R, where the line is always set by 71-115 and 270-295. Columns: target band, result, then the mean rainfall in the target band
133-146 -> 1.70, 400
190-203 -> 1.18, 407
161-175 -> 0.37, 442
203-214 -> -0.23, 454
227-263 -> -0.17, 438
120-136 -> 0.76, 441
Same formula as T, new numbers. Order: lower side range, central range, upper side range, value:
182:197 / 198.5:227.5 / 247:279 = -4.7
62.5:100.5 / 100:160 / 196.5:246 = 0.8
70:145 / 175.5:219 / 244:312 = 3.9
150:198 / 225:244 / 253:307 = -1.0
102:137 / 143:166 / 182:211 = -0.6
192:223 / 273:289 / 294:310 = 0.0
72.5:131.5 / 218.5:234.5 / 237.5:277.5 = -0.1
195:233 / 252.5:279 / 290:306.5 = 0.1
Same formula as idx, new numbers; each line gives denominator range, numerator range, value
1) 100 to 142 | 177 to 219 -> 0.88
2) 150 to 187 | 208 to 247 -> 1.07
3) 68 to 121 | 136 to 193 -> 0.87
